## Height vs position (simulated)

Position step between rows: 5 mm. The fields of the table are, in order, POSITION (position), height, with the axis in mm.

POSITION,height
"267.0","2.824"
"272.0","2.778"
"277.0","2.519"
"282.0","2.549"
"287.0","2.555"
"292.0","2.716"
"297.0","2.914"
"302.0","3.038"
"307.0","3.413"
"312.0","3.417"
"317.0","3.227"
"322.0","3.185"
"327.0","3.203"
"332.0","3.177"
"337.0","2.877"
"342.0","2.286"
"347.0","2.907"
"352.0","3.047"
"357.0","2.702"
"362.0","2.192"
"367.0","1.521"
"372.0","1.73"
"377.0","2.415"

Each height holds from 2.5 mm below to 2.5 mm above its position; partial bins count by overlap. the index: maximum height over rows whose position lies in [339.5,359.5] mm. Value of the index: 3.047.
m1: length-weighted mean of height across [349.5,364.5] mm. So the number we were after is 2.65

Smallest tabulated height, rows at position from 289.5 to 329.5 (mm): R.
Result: 2.716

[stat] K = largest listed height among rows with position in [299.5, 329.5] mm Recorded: 3.417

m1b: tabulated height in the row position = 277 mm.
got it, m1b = 2.519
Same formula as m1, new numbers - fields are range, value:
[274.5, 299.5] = 2.65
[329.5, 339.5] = 3.03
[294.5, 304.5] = 2.98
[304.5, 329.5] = 3.29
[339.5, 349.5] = 2.6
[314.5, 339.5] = 3.13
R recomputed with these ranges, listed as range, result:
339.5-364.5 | 2.192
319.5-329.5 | 3.185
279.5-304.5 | 2.549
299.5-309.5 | 3.038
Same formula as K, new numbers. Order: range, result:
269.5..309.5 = 3.413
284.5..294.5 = 2.716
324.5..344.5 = 3.203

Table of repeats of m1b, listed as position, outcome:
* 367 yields 1.521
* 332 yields 3.177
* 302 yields 3.038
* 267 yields 2.824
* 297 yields 2.914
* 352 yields 3.047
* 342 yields 2.286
